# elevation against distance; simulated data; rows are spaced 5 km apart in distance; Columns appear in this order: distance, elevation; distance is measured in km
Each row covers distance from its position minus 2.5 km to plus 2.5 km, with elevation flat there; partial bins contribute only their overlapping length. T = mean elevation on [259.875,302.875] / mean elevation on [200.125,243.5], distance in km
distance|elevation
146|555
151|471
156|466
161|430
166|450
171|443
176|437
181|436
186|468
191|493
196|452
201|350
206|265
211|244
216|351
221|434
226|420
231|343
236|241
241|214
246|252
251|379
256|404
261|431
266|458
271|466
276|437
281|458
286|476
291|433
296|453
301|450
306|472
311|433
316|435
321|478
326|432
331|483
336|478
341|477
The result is 1.43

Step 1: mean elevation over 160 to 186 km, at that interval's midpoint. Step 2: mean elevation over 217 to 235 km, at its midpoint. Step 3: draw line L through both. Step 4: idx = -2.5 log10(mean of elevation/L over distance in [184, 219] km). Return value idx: 0.10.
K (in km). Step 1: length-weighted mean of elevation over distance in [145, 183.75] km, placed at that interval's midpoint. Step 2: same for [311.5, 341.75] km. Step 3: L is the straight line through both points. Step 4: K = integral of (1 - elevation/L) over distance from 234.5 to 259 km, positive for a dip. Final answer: 8.3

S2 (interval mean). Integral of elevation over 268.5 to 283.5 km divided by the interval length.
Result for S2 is 454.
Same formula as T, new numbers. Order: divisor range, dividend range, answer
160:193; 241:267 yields 0.81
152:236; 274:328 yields 1.12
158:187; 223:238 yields 0.77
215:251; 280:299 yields 1.40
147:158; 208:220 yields 0.65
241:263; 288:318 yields 1.28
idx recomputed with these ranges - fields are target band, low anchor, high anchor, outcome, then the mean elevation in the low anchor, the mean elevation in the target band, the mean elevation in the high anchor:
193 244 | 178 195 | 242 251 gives 0.105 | 464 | 332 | 281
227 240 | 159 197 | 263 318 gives 0.452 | 451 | 298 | 452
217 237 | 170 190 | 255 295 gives 0.216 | 450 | 368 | 447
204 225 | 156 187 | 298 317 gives 0.321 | 445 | 332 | 449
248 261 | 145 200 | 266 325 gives 0.157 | 458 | 394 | 453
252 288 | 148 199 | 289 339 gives 0.027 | 455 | 444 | 455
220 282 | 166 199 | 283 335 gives 0.203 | 453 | 377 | 455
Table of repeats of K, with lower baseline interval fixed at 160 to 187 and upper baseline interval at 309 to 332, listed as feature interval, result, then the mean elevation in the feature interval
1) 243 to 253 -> 3.1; 307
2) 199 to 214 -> 5.3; 286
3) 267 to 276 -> -0.2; 457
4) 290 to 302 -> 0.1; 446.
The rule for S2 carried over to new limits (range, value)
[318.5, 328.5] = 455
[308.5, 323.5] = 449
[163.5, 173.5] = 446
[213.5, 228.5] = 402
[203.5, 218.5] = 287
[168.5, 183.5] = 439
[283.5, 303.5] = 453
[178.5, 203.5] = 440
